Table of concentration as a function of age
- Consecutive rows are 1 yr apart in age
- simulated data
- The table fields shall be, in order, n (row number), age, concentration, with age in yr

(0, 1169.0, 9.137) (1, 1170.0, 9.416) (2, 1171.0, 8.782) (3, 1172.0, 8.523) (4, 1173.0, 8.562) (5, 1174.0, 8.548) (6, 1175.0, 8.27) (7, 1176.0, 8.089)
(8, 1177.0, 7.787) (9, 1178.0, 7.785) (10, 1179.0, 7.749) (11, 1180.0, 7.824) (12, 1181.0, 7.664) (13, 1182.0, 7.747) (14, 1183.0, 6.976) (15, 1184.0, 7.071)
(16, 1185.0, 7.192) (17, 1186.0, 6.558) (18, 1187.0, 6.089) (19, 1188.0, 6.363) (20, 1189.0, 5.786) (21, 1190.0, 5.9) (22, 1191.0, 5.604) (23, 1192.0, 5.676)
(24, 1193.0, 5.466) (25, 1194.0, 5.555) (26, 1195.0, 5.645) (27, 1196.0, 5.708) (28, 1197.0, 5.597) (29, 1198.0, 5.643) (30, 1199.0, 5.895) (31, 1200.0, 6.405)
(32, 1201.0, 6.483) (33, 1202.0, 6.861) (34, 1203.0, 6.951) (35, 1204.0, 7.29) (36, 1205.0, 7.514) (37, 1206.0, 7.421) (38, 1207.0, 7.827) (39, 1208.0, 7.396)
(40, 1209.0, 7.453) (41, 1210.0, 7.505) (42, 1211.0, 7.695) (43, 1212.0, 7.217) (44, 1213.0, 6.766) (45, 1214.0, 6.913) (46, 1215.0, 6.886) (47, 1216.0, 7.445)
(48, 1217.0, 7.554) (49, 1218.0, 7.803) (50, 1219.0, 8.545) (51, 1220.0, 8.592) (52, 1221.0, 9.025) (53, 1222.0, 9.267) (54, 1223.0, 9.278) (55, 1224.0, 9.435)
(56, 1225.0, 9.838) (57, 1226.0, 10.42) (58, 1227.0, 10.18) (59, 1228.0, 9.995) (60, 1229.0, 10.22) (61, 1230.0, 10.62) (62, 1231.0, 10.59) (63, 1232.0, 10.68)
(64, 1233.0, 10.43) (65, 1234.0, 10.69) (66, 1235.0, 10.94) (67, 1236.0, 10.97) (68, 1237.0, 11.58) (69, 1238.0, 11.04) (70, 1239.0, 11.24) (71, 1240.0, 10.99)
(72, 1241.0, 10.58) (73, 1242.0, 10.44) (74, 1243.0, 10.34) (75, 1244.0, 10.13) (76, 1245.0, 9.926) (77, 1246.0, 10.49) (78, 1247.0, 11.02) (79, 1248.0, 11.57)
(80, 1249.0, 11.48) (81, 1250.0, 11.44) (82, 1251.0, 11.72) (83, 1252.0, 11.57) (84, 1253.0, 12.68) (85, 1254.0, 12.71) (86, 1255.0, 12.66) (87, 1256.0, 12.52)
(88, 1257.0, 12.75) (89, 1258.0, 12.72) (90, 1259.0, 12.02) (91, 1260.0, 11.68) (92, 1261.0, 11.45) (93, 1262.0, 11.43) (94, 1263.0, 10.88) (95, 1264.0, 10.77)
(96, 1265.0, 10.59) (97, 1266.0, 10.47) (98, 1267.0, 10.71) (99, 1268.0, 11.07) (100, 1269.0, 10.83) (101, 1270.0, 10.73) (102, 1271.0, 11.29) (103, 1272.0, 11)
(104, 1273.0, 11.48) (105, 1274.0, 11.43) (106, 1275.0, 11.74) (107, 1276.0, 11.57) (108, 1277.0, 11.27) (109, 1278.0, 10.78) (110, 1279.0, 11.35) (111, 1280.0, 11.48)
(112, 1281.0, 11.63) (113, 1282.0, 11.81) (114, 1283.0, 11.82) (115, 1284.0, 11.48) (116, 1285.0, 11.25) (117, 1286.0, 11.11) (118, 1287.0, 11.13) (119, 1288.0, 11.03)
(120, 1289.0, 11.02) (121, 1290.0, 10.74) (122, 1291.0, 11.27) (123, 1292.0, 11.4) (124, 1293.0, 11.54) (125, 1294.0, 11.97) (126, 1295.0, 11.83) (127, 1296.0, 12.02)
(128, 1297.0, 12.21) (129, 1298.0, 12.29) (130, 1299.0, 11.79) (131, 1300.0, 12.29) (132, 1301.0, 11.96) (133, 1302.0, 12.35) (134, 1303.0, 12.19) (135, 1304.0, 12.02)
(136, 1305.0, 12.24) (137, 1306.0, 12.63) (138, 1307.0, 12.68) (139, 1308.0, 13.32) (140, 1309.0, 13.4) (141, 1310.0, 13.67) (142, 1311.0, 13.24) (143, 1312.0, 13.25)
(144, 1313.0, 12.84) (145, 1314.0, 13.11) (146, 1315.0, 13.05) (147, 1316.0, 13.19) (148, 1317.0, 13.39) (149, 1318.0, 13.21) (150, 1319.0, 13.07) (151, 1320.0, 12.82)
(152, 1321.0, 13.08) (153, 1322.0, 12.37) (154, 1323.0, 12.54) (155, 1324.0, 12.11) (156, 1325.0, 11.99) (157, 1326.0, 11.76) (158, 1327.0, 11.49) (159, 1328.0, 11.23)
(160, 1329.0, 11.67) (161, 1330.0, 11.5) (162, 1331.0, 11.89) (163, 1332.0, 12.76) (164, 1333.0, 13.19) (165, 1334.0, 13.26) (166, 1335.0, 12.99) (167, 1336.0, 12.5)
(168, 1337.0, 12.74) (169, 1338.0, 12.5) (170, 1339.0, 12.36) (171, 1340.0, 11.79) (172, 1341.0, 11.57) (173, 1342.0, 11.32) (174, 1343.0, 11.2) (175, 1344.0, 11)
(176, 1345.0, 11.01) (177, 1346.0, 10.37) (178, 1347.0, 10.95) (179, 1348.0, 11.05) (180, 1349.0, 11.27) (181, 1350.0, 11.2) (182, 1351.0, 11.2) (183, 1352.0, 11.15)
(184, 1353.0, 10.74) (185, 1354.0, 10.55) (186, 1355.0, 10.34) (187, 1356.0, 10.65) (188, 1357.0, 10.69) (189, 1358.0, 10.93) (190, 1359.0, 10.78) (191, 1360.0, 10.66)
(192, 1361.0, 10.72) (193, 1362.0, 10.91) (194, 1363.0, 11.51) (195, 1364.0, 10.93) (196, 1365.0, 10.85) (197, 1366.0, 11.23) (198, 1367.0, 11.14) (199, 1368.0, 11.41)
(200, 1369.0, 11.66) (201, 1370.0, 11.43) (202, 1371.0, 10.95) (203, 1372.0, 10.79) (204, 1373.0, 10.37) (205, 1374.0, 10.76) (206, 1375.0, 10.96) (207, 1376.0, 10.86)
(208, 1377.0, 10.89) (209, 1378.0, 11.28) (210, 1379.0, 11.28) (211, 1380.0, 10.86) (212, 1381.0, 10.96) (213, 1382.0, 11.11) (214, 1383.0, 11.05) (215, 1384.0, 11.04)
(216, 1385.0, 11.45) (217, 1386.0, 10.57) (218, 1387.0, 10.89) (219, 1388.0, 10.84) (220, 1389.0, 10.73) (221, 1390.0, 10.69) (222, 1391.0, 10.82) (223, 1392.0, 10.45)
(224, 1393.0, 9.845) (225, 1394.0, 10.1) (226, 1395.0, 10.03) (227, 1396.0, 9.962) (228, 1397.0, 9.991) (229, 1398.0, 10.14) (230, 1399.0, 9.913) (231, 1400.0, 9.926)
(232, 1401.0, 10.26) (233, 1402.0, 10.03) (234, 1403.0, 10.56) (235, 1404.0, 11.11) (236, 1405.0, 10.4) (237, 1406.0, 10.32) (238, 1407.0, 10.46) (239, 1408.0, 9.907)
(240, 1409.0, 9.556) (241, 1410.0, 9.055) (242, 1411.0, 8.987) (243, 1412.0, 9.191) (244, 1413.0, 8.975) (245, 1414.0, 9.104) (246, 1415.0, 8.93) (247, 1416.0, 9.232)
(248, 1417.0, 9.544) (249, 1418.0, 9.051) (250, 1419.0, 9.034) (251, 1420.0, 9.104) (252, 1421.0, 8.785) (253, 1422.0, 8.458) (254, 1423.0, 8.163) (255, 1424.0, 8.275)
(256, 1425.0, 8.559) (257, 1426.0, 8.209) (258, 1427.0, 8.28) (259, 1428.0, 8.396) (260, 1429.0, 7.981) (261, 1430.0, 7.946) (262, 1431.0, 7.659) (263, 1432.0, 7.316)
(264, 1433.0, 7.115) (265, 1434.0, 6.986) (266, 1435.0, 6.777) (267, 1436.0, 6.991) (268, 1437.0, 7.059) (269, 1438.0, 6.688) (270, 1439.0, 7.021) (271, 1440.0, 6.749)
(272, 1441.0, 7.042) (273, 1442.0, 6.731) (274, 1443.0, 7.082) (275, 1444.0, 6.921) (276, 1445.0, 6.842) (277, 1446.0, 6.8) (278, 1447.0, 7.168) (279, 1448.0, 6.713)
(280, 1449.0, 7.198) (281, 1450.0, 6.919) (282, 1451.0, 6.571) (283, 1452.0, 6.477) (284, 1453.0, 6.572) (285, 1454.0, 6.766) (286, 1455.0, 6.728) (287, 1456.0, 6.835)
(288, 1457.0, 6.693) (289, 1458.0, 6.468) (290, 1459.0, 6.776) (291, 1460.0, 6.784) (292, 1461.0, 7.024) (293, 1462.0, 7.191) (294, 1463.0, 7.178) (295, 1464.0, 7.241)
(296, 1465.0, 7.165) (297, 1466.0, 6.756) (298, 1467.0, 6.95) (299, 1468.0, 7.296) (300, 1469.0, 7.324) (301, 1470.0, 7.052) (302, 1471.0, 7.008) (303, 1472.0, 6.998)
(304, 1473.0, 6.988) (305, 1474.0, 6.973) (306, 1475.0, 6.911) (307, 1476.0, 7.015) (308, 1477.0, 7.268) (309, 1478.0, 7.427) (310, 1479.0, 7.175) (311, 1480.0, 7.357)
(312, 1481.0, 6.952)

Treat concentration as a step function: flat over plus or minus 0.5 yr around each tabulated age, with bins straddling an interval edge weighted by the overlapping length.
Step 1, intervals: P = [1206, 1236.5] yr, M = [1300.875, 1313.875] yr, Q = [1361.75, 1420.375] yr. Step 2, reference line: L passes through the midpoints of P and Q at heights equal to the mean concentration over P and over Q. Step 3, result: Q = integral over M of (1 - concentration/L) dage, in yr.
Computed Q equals -4.2 yr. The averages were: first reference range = 8.91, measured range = 12.8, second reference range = 10.4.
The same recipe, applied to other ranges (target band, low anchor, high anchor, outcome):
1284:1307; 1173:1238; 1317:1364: -3.0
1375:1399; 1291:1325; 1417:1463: -3.1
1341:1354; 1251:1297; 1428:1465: -2.0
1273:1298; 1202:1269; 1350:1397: -2.9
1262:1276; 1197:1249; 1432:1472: -4.1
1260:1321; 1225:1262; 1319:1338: -0.2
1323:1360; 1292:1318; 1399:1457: -0.9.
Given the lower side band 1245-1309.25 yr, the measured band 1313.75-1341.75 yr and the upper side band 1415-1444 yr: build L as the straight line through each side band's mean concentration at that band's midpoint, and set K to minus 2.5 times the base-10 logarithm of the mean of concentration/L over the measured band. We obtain -0.20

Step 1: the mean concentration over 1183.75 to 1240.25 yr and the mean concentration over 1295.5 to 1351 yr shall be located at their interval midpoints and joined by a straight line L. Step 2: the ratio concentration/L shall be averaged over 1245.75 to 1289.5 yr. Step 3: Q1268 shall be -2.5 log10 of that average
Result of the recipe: -0.14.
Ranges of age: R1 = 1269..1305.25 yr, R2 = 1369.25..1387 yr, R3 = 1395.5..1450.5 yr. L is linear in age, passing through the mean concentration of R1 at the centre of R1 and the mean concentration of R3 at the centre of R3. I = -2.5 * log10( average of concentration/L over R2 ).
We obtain -0.16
